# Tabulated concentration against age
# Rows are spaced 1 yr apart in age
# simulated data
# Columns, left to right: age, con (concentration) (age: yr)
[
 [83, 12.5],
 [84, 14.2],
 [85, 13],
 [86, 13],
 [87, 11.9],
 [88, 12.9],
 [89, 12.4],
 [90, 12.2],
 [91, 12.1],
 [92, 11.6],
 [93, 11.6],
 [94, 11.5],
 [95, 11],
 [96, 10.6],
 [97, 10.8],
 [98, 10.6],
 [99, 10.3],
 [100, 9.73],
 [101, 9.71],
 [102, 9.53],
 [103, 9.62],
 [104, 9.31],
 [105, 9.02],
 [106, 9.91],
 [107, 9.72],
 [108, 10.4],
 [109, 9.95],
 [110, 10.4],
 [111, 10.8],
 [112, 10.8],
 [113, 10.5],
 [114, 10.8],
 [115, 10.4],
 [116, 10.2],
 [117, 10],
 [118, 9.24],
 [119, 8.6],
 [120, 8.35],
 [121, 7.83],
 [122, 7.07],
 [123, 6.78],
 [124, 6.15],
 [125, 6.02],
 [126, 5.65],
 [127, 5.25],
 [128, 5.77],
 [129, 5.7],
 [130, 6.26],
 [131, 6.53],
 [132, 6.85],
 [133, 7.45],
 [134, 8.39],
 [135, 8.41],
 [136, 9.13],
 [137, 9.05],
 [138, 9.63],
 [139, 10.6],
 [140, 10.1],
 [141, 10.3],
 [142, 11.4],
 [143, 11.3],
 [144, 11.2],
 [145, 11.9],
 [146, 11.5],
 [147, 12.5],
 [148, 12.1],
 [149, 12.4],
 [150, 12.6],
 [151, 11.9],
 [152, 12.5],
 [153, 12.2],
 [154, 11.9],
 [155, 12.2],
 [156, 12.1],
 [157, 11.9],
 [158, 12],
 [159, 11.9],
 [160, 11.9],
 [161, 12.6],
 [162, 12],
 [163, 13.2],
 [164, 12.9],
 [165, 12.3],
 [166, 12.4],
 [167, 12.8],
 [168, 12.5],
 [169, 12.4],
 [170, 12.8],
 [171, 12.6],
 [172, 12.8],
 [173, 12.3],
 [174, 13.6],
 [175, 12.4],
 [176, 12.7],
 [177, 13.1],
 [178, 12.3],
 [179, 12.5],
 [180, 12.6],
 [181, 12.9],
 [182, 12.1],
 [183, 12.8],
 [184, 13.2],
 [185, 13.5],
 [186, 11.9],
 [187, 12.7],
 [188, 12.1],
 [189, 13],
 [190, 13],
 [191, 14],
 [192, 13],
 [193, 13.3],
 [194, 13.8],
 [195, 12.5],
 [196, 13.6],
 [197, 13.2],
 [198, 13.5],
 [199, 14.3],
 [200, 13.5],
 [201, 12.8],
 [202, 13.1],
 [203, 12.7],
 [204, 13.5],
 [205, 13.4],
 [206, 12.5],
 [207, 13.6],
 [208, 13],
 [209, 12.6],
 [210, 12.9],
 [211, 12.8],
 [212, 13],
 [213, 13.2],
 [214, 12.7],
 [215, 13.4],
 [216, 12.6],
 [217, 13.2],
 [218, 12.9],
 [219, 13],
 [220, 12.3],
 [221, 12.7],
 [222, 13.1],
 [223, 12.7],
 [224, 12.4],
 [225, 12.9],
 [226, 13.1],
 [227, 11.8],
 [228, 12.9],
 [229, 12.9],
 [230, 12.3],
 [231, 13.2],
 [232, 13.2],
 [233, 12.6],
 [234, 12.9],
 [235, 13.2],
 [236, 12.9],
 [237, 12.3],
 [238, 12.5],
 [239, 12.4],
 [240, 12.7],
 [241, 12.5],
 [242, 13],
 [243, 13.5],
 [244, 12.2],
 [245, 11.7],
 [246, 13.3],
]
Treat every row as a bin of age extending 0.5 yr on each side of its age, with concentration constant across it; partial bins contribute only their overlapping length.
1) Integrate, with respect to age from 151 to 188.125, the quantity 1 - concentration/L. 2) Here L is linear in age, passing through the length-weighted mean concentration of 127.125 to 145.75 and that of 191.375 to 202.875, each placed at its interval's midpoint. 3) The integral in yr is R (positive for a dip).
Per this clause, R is -4.1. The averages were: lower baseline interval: 8.85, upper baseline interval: 13.3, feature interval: 12.5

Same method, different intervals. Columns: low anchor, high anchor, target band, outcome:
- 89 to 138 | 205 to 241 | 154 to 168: -2.0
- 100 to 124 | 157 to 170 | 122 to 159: 5.1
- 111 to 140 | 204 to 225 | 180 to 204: -2.8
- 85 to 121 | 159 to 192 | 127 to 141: 4.3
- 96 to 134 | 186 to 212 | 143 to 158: -2.1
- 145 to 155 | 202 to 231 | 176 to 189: -0.2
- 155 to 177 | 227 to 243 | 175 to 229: -1.3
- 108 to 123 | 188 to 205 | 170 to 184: -0.4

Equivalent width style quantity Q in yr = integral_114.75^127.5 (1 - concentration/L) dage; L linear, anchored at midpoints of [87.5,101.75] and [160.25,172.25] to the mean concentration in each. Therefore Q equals 4.29 yr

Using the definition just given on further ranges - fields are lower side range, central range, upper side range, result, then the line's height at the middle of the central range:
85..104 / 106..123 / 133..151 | 2.1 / 11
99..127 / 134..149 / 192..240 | -0.7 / 10.2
